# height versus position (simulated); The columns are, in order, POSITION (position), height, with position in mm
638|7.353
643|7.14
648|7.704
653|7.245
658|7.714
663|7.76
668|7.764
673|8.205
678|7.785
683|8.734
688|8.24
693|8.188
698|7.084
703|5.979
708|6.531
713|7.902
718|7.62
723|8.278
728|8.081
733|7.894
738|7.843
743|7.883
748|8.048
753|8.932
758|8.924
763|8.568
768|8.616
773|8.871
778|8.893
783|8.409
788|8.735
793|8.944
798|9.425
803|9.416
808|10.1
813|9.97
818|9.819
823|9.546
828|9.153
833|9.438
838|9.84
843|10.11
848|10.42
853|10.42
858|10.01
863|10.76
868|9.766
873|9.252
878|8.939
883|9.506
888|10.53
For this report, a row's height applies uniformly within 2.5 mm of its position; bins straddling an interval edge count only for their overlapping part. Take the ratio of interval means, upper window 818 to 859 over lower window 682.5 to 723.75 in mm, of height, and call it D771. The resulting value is 1.3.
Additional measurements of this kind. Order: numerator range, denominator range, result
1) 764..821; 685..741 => 1.21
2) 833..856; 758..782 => 1.16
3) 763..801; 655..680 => 1.13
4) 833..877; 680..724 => 1.32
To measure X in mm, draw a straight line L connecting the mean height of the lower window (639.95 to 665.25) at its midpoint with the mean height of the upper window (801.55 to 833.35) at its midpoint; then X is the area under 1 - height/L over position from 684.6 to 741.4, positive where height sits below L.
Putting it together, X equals 4.6 mm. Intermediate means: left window 7.51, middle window 7.63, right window 9.66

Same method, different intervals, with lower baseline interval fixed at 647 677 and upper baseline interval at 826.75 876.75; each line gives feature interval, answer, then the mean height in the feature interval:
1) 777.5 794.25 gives 0.8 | 8.71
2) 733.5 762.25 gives 1.4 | 8.31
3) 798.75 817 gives -0.7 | 9.79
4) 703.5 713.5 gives 1.7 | 6.83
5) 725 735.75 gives 0.7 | 8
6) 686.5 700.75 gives 0.6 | 7.78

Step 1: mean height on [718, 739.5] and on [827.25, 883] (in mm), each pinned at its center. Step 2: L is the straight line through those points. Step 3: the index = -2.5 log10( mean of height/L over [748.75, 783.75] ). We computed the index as -0.025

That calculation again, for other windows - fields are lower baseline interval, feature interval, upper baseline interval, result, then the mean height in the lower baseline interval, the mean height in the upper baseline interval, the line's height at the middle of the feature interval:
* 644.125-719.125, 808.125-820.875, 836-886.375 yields -0.07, 7.62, 9.91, 9.32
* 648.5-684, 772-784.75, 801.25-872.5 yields 0.06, 7.84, 9.9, 9.19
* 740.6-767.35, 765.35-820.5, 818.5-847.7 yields -0.01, 8.48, 9.69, 9.08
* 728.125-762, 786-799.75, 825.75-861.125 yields 0.01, 8.26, 9.93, 9.07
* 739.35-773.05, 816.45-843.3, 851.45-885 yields -0.03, 8.5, 9.79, 9.35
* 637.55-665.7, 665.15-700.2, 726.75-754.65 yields -0.04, 7.5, 8.09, 7.7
